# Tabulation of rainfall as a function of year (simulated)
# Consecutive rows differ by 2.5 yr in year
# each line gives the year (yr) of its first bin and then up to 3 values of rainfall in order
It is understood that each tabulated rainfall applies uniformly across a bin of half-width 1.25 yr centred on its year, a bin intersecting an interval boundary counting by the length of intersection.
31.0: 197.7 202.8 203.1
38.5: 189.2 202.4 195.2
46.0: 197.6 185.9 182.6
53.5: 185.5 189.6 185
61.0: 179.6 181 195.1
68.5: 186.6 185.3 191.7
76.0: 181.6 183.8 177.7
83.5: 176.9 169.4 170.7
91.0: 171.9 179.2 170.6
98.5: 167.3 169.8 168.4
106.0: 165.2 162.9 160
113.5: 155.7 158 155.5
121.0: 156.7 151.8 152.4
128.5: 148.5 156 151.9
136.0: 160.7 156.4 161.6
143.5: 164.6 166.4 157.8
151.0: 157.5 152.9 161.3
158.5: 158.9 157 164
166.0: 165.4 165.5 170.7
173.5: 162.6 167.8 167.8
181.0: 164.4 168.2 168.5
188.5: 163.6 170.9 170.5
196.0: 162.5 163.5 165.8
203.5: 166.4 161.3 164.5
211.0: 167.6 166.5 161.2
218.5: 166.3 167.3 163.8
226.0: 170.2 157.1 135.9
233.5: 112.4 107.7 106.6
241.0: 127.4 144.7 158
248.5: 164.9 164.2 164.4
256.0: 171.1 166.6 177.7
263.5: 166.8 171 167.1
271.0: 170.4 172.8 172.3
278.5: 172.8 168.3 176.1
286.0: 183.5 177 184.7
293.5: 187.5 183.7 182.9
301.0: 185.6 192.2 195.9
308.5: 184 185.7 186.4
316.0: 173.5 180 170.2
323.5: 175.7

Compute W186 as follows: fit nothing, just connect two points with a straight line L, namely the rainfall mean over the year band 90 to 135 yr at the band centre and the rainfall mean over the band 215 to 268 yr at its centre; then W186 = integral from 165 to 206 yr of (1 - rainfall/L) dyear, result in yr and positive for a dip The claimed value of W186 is -2.5 yr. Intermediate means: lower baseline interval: 161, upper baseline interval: 154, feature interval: 166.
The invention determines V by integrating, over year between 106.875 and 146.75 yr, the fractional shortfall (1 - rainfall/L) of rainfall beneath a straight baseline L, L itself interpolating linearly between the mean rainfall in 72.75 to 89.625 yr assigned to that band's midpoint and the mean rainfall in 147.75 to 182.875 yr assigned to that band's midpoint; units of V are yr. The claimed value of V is 2.9 yr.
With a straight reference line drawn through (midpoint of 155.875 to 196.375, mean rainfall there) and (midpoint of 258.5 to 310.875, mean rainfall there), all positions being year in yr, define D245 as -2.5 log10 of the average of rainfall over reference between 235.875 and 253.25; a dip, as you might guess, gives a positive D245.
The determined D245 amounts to 0.21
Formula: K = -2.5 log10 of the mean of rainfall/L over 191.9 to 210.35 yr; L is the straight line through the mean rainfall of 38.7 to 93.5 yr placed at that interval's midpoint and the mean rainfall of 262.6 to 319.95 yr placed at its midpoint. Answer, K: 0.10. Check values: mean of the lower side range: 184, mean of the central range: 165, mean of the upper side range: 179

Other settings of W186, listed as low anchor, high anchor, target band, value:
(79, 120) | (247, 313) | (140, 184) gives 2.01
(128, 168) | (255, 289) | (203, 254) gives 4.77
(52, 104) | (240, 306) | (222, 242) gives 4.37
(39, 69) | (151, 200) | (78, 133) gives 4.35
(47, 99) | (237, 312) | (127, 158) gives 3.41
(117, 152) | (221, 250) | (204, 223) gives -2.56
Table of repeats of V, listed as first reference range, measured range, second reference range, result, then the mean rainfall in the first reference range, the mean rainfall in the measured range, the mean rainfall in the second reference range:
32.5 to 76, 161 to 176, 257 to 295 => 1.39 yr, 190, 165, 174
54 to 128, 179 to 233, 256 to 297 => 3.22 yr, 172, 163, 175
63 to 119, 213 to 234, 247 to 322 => 2.25 yr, 173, 157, 177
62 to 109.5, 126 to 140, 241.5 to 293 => 1.61 yr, 177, 155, 169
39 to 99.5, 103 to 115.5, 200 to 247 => 0.93 yr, 183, 162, 151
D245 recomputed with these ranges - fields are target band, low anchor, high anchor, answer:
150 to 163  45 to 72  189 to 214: 0.10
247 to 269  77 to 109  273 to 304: 0.07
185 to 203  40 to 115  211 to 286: -0.01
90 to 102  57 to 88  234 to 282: 0.05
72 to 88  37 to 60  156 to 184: 0.02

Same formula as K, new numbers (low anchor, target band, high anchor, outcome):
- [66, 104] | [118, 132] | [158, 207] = 0.13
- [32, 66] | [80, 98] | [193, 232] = 0.07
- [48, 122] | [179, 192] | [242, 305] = 0.04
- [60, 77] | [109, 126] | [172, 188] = 0.14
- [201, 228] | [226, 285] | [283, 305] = 0.12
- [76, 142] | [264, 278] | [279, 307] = 0.06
